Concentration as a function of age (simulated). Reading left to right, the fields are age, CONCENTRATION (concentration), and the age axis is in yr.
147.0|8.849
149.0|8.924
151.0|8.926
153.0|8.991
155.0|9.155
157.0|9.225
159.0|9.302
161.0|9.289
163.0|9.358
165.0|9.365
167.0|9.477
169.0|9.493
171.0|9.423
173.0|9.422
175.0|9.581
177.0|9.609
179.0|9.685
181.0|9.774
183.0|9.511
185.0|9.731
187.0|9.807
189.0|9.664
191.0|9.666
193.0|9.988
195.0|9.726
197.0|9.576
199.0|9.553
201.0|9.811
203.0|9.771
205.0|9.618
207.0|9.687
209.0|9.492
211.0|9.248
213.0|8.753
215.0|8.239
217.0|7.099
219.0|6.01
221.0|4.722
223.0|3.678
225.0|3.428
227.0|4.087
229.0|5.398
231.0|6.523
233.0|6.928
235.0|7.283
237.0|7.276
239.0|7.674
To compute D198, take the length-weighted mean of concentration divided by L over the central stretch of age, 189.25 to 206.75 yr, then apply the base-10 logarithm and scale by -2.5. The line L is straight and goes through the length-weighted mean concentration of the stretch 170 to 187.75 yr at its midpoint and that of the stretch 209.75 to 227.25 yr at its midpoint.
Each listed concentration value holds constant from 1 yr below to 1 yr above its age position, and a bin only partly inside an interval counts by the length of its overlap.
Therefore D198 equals -0.21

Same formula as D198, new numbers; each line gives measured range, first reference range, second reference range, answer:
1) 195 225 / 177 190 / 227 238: -0.01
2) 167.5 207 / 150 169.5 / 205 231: -0.20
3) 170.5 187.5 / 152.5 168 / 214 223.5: -0.17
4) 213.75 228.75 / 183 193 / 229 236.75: 0.37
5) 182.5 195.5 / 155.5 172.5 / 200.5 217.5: -0.06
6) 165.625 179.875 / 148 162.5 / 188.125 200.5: -0.02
